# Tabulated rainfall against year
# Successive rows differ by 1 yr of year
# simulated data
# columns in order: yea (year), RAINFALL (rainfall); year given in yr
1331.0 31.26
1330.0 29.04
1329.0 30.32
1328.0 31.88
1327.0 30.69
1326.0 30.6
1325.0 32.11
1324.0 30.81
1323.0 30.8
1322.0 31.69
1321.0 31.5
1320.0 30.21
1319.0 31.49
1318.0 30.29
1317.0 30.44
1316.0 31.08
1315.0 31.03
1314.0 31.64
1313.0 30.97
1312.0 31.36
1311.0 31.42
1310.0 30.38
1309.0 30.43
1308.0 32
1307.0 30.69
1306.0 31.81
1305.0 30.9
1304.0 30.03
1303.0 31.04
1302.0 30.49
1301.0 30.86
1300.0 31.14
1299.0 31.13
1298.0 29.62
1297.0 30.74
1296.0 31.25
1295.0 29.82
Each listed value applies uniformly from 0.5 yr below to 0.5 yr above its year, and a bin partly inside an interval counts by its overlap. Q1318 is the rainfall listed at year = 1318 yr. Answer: 30.29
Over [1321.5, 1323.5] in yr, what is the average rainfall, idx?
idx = 31.2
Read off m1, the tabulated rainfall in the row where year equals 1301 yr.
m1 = 30.86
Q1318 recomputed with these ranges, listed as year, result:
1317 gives 30.44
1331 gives 31.26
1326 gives 30.6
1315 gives 31.03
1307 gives 30.69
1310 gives 30.38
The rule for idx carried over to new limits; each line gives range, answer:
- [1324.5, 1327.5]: 31.1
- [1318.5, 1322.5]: 31.2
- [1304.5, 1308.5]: 31.3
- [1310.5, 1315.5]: 31.3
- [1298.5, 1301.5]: 31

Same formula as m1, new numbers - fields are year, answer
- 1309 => 30.43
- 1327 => 30.69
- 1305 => 30.9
